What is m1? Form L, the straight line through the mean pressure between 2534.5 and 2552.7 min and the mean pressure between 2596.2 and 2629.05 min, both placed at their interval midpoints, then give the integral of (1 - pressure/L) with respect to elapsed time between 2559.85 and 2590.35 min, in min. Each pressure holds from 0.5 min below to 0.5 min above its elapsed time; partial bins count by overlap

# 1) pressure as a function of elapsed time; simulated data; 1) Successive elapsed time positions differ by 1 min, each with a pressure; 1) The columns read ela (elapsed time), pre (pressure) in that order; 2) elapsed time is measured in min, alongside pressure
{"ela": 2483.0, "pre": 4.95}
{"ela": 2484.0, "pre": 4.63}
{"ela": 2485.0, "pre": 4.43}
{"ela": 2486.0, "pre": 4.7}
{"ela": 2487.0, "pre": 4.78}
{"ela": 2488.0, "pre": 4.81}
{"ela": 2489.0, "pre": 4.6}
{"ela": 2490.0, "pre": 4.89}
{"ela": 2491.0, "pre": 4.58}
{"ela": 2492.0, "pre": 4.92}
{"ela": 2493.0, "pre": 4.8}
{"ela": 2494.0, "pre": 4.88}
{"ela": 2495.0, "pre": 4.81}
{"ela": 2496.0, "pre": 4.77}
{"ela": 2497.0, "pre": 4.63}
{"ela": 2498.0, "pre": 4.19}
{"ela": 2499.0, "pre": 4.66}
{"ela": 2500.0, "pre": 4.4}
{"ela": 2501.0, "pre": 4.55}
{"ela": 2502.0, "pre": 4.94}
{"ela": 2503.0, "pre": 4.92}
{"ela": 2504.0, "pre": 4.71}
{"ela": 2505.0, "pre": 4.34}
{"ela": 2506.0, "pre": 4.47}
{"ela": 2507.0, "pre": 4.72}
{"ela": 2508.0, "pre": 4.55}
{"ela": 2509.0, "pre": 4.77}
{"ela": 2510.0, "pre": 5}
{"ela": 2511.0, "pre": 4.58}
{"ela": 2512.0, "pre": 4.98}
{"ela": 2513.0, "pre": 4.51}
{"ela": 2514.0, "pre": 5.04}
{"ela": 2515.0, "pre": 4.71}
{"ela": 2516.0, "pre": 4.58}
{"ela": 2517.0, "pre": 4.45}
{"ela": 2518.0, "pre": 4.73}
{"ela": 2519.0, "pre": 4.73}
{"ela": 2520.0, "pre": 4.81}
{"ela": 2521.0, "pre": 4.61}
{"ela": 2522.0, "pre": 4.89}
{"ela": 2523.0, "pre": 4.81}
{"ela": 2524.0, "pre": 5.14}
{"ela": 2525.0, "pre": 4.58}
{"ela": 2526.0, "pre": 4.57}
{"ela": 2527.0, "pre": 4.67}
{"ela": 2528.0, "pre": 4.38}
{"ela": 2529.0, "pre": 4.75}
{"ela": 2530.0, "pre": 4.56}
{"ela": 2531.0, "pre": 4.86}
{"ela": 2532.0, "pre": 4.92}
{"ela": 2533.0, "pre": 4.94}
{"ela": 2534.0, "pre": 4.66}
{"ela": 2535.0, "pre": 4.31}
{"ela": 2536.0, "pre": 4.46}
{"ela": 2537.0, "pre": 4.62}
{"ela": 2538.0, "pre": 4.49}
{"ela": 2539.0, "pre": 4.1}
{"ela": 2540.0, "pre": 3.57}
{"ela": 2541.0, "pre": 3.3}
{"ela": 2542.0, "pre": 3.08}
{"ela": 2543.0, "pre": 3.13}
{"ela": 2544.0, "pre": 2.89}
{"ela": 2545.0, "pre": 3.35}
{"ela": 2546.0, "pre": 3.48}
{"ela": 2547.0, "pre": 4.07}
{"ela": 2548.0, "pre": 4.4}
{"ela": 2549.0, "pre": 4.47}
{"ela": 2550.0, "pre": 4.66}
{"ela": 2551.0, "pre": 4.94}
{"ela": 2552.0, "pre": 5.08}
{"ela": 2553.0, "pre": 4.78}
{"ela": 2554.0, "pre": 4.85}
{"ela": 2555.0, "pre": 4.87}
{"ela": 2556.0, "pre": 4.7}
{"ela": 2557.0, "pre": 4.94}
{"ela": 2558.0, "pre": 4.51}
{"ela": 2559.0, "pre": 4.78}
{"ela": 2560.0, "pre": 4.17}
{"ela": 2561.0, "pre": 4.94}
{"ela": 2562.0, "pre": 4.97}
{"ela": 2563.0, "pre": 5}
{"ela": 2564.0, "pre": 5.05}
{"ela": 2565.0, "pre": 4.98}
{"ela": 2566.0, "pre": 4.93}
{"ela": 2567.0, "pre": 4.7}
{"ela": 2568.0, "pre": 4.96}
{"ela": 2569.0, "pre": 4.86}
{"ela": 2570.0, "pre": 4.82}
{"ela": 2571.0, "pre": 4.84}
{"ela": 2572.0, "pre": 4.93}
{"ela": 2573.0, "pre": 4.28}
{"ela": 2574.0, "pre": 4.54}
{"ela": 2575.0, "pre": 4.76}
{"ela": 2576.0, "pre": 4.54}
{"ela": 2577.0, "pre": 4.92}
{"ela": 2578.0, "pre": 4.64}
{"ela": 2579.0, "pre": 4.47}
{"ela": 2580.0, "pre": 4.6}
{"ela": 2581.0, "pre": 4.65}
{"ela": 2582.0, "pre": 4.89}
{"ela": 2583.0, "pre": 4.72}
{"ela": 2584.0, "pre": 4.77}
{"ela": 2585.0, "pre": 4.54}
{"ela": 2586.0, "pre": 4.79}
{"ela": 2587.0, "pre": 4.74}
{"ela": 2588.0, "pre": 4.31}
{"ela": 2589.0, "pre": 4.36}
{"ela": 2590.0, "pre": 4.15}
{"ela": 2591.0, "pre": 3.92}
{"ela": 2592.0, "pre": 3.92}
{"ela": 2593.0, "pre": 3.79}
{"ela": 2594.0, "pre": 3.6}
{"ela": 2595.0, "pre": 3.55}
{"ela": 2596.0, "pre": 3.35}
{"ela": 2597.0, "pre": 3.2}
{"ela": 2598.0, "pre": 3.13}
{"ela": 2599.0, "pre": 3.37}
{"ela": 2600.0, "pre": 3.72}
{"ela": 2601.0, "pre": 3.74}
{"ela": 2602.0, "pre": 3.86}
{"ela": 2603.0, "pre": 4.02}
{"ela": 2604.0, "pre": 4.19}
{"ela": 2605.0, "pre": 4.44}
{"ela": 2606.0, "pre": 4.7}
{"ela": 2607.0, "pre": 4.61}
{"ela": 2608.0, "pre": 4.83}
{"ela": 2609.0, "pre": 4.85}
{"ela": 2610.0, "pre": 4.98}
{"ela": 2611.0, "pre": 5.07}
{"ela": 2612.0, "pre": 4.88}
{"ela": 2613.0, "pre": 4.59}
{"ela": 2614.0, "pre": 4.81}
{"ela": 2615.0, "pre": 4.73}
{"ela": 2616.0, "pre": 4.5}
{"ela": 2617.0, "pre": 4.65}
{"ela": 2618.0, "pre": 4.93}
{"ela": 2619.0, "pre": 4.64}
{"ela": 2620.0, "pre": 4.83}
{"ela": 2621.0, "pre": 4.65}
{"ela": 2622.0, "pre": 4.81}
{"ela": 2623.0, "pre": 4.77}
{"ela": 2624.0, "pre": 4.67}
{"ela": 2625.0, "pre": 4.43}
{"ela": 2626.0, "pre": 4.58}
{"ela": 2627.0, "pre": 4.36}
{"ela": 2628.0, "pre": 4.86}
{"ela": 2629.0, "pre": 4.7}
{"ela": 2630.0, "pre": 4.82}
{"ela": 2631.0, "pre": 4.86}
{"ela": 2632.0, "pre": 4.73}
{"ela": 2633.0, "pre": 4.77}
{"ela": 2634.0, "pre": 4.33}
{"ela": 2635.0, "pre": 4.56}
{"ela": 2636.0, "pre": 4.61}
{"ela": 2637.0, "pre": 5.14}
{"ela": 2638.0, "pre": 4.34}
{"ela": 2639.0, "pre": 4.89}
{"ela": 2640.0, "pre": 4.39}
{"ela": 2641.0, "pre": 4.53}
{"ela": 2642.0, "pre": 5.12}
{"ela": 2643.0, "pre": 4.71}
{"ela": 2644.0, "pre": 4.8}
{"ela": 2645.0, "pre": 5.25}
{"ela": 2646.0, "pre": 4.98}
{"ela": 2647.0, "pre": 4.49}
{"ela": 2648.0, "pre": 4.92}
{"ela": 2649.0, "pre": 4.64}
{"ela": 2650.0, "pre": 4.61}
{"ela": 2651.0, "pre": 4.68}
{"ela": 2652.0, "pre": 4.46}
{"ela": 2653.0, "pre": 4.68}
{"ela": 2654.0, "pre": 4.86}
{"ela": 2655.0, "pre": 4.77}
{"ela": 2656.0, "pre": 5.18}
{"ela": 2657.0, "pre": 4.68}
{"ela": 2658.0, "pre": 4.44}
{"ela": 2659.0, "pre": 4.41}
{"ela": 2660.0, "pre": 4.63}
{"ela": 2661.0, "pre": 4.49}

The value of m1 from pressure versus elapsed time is -3.6 min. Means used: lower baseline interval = 4.03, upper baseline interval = 4.44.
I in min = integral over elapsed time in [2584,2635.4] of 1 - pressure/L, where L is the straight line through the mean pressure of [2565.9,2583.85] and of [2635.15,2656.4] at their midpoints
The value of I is 3.70 min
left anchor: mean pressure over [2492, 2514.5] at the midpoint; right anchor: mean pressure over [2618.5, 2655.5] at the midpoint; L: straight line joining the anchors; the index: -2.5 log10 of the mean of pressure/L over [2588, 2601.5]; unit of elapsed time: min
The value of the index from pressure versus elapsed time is 0.26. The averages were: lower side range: 4.7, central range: 3.7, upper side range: 4.71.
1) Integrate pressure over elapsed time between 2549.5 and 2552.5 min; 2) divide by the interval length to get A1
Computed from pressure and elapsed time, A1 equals 4.89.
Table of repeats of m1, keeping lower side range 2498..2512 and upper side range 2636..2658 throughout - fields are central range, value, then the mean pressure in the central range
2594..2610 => 2.49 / 3.99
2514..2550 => 2.44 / 4.36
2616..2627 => 0.16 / 4.67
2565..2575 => -0.15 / 4.77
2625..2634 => 0.13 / 4.67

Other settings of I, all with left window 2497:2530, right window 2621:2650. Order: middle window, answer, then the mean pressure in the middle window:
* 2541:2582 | 1.43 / 4.53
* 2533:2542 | 0.99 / 4.17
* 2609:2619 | -0.17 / 4.79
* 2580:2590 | 0.18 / 4.61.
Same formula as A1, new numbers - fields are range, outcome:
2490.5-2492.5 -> 4.75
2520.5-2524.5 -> 4.86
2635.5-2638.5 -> 4.7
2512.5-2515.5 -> 4.75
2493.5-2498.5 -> 4.66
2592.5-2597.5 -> 3.5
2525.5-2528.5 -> 4.54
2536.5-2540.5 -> 4.2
